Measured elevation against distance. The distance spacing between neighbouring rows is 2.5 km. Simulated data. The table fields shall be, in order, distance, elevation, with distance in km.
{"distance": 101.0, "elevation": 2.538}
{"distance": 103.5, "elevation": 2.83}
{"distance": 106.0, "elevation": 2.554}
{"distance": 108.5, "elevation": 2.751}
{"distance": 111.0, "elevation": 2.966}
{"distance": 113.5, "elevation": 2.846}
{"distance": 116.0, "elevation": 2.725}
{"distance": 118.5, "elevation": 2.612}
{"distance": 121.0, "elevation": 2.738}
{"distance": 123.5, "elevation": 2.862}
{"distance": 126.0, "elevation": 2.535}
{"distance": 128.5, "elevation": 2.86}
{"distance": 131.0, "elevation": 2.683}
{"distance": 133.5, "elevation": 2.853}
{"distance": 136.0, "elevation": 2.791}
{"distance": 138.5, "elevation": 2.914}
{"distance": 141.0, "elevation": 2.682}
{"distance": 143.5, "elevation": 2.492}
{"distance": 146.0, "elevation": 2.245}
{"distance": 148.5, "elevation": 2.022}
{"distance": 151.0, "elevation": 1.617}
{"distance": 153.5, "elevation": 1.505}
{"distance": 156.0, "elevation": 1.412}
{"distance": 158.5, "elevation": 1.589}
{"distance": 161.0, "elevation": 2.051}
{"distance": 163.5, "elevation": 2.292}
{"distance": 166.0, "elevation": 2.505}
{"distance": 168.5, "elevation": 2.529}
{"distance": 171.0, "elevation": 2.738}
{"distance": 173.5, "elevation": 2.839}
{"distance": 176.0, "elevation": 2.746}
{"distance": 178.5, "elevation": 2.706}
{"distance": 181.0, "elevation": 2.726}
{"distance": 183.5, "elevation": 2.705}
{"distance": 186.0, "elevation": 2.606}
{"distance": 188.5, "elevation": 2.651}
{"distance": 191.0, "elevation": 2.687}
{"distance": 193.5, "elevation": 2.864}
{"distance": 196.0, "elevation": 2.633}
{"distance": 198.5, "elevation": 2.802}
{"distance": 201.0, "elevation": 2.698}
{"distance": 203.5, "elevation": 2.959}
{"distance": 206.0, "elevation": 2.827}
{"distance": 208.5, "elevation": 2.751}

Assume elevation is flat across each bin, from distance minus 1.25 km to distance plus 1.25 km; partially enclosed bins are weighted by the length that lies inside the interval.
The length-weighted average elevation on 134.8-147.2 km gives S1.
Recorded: 2.63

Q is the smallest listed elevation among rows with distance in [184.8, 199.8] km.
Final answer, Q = 2.606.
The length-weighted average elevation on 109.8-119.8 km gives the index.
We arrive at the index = 2.79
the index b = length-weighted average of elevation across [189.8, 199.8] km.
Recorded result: 2.75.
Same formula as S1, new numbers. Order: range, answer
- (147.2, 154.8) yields 1.72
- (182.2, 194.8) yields 2.7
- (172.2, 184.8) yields 2.74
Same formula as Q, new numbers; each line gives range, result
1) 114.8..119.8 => 2.612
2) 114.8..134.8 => 2.535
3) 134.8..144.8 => 2.492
